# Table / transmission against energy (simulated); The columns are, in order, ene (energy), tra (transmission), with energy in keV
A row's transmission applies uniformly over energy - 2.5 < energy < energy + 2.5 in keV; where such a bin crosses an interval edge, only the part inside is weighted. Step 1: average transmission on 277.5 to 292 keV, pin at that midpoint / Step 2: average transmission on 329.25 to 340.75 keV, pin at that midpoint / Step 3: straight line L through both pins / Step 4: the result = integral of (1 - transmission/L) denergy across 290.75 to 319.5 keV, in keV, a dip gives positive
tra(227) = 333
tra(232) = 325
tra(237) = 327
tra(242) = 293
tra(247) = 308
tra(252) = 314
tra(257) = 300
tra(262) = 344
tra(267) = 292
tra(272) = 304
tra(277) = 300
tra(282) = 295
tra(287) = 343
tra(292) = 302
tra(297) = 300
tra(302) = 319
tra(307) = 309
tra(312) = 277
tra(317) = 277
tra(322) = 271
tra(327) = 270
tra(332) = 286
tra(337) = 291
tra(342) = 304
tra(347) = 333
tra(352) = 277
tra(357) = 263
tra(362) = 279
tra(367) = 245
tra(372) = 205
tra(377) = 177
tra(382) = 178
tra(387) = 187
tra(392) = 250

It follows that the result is 0.6 keV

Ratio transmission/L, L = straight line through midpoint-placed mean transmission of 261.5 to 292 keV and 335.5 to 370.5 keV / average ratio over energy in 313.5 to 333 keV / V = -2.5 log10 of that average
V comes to 0.068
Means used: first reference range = 310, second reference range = 282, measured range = 275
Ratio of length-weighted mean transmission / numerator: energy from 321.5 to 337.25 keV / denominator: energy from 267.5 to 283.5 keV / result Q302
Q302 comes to 0.93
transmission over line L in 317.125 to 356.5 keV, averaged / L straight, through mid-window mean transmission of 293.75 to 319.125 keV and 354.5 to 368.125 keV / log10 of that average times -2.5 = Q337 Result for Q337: -0.04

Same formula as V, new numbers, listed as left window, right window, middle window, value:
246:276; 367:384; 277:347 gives -0.15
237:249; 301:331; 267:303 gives -0.05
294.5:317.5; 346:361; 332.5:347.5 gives -0.05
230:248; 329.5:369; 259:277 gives -0.02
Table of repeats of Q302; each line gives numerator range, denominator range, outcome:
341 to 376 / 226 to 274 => 0.85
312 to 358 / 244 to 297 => 0.92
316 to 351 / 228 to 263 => 0.92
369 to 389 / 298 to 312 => 0.62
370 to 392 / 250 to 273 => 0.62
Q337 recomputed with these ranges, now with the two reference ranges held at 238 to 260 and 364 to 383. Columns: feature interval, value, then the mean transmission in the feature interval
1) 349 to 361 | -0.24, 274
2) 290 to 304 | -0.15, 307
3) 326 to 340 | -0.19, 284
